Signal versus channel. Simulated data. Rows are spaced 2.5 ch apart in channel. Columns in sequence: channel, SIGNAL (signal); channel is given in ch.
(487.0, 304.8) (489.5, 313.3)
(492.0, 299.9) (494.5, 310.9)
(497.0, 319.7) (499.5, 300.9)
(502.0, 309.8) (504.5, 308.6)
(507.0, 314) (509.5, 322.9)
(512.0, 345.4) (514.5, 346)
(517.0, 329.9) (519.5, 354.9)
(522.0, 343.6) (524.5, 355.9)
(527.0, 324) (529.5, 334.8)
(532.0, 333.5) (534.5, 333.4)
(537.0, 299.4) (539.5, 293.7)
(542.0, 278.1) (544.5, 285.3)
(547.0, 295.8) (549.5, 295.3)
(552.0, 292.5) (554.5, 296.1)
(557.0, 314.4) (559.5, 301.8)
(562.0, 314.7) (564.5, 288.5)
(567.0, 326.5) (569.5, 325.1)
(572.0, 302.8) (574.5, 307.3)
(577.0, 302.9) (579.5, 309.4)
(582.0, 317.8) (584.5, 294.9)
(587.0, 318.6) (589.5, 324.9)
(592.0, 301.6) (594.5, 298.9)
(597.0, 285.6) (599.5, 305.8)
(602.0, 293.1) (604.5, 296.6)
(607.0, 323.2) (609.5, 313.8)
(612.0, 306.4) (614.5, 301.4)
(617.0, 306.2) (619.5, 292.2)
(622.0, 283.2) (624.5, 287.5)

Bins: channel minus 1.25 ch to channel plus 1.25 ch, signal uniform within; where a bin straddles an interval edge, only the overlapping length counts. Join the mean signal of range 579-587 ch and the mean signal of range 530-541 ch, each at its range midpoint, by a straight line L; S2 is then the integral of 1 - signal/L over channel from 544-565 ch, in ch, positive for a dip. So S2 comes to 0.9 ch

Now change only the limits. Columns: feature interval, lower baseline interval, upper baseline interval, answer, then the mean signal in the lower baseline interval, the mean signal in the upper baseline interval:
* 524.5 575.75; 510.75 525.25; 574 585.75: 2.6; 346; 306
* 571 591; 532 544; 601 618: -0.3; 304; 306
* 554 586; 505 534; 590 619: 0.8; 336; 303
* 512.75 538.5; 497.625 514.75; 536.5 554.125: -2.5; 320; 291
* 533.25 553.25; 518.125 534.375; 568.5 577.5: 2.0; 340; 310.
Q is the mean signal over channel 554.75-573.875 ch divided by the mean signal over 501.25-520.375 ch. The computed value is 0.9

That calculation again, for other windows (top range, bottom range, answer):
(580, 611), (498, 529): 0.93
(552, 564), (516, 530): 0.89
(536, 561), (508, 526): 0.86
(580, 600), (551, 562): 1.01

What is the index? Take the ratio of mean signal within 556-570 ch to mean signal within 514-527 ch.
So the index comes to 0.90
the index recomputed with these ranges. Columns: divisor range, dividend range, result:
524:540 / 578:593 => 0.96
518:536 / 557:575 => 0.91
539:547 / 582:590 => 1.09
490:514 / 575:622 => 0.97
